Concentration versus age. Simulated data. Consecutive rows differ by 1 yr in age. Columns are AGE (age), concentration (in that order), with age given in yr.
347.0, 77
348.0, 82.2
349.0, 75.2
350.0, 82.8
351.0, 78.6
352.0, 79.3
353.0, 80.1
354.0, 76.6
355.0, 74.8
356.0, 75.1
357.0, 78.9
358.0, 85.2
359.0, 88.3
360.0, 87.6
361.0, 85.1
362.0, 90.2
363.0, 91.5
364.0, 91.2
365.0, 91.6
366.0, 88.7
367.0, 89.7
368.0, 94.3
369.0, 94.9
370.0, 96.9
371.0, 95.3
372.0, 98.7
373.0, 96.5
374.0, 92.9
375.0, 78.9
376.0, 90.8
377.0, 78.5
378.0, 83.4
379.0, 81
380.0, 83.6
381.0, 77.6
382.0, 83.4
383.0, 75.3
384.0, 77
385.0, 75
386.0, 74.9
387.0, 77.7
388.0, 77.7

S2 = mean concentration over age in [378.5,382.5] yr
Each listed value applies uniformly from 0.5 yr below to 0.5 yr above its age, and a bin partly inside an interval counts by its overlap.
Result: 81.4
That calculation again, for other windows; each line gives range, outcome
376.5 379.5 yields 81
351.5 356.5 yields 77.2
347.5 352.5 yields 79.6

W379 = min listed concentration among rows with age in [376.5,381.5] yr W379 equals 77.6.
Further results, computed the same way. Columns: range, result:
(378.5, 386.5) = 74.9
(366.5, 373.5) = 89.7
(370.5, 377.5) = 78.5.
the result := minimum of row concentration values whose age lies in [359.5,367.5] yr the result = 85.1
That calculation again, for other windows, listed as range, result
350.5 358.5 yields 74.8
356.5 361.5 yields 78.9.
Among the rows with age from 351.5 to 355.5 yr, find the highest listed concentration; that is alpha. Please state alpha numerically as 80.1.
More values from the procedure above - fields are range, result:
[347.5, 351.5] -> 82.8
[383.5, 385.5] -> 77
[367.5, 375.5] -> 98.7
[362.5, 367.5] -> 91.6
